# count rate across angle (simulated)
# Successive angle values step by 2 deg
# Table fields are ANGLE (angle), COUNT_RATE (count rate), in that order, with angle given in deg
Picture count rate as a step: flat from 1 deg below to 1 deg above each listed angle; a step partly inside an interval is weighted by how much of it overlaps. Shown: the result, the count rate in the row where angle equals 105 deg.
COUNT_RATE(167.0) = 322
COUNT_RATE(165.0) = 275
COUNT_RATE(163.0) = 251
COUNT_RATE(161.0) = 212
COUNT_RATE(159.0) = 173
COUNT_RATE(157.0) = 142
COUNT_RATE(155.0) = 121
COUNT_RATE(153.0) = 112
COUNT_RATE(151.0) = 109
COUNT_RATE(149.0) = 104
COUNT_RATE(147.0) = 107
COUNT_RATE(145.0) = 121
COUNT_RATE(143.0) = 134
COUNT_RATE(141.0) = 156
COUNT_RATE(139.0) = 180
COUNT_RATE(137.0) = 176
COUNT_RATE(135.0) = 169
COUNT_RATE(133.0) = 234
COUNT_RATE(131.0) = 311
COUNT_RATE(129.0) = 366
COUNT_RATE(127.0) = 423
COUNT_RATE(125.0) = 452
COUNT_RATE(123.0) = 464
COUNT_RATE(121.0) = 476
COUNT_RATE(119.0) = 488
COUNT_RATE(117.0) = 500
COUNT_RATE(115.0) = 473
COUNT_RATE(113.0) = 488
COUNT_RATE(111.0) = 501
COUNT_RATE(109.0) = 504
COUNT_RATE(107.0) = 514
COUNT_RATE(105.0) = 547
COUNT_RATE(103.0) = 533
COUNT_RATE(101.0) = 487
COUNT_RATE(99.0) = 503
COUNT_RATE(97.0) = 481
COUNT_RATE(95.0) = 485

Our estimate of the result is 547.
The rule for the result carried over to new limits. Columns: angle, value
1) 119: 488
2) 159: 173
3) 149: 104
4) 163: 251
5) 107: 514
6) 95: 485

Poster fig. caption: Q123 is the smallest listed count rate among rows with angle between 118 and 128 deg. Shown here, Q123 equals 423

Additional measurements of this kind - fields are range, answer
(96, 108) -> 481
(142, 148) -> 107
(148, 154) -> 104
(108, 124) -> 464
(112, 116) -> 473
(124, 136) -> 169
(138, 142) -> 156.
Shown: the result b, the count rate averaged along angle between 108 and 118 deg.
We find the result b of 493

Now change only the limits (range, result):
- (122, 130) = 426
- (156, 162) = 176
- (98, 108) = 517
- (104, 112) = 516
